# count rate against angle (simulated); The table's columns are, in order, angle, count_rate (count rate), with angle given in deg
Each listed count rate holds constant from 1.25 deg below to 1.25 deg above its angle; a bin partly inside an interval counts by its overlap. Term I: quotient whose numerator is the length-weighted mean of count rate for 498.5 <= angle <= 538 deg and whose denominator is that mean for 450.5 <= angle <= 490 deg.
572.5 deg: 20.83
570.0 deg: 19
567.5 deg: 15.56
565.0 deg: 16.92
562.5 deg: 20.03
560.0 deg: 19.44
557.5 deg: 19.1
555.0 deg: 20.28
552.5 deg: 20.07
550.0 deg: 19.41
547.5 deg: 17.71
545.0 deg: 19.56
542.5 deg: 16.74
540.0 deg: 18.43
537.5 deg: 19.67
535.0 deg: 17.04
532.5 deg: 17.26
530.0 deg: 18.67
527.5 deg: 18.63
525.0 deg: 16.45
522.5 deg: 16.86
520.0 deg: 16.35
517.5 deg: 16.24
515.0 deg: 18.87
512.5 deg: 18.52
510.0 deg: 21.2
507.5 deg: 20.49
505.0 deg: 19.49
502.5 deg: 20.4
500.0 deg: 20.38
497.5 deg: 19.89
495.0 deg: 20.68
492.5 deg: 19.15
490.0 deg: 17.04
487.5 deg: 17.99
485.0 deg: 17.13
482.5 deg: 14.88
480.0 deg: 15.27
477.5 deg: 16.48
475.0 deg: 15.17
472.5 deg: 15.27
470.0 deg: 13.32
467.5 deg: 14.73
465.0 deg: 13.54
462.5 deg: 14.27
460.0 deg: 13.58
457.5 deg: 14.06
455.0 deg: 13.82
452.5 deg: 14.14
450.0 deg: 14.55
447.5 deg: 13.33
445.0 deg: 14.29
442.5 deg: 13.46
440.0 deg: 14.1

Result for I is 1.2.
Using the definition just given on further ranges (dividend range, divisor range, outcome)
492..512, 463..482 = 1.36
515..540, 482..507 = 0.93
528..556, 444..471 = 1.33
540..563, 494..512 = 0.94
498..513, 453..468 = 1.44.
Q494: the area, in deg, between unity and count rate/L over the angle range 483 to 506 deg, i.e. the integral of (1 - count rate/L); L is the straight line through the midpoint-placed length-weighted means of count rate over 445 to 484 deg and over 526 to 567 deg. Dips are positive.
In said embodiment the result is -4.3 deg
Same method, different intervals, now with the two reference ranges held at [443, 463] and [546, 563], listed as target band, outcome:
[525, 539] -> 0.1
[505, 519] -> -1.6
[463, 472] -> 0.4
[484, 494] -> -1.3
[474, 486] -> -0.3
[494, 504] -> -2.4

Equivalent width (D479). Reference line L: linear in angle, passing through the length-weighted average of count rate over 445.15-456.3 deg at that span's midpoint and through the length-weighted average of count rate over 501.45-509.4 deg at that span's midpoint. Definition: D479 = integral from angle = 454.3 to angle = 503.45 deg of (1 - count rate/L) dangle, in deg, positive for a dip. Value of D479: 2.6 deg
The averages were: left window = 14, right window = 20.2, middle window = 16.4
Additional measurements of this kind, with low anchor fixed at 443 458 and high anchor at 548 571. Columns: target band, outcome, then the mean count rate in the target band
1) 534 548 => -0.2 deg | 18.2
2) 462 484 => 0.3 deg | 14.8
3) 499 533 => -3.4 deg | 18.6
